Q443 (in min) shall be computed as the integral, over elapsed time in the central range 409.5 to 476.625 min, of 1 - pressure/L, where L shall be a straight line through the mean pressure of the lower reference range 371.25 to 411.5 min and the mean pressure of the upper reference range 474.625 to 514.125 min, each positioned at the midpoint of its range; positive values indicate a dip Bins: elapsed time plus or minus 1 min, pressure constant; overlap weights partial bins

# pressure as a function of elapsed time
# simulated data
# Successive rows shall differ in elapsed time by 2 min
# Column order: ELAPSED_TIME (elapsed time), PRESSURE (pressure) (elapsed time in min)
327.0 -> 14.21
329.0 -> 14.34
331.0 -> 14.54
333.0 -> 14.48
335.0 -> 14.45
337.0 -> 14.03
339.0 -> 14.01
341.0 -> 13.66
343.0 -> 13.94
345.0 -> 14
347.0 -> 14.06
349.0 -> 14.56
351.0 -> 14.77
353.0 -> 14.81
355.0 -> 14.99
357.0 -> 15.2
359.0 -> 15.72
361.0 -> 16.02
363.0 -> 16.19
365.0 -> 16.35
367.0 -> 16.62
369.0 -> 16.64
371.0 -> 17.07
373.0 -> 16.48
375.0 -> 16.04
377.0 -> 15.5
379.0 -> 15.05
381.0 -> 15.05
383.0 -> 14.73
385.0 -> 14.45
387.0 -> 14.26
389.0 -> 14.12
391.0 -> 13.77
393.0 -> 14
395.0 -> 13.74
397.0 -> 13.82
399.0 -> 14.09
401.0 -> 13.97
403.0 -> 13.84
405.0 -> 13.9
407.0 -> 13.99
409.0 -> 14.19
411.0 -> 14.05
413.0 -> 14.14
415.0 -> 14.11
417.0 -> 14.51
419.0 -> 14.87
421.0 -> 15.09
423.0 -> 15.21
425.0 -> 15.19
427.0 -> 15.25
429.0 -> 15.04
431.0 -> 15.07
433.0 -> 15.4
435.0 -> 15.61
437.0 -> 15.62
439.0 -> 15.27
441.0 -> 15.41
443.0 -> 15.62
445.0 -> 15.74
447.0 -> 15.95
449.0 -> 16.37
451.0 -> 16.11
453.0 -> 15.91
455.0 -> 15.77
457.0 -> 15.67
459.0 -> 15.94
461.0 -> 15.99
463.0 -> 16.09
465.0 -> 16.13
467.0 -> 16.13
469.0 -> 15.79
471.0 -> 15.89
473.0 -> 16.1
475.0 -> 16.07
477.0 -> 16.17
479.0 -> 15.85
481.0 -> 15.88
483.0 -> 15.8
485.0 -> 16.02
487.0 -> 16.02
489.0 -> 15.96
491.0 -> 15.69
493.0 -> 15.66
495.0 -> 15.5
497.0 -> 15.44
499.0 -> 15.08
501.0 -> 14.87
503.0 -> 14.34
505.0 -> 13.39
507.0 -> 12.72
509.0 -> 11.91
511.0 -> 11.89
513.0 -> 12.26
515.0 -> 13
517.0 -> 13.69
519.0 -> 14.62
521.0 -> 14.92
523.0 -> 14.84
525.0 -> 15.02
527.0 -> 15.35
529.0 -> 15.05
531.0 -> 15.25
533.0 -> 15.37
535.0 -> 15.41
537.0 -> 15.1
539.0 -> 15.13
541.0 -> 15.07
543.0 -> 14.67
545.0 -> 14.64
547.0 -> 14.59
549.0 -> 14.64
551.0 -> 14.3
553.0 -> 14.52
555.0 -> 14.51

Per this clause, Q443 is -3.8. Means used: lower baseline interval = 14.5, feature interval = 15.5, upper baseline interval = 14.8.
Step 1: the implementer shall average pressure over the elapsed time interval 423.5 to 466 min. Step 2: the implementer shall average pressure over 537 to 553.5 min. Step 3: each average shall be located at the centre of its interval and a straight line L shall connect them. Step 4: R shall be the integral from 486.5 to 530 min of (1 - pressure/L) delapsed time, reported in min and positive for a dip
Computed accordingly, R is 1.94 min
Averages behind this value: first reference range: 15.7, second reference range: 14.7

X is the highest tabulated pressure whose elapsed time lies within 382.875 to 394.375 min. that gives 14.73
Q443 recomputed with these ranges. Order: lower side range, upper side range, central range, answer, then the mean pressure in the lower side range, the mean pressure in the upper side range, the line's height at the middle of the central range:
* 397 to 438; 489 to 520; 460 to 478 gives -2.2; 14.6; 14.1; 14.3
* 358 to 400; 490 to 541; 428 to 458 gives -1.5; 15.2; 14.5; 14.9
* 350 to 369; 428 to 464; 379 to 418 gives 3.8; 15.7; 15.7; 15.7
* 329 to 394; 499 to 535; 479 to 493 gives -1.6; 15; 14.1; 14.3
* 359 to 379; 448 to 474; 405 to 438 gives 2.6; 16.2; 16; 16.1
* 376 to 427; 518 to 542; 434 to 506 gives -4.5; 14.4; 15.1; 14.8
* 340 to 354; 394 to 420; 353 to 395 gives -3.5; 14.3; 14.1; 14.2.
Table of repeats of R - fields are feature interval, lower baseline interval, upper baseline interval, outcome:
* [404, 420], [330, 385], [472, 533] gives 0.85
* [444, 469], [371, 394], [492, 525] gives -2.70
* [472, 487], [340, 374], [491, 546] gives -1.33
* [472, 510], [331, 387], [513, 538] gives -1.01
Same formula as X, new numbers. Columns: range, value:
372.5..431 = 16.48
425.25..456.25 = 16.37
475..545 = 16.17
